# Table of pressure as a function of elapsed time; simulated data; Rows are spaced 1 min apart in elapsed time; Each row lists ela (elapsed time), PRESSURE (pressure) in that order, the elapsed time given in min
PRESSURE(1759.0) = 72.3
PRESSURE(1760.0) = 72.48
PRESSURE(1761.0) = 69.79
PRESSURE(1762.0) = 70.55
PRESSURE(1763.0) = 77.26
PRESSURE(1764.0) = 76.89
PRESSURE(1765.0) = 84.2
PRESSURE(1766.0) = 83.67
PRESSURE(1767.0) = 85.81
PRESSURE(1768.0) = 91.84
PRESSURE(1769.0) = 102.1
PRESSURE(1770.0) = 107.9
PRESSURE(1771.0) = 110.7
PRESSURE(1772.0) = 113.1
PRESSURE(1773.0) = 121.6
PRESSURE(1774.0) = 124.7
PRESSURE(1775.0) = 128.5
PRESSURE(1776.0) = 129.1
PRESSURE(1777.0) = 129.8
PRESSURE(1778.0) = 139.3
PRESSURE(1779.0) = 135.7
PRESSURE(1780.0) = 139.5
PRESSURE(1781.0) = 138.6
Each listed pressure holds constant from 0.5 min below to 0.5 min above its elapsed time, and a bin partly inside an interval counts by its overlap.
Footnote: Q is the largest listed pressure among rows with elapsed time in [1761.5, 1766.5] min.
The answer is 84.2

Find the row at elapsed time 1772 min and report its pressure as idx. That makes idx 113.1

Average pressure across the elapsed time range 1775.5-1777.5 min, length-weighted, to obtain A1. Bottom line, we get 129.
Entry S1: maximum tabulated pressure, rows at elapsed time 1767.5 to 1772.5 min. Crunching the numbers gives 113.1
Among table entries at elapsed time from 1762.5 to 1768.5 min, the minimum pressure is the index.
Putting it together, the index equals 76.89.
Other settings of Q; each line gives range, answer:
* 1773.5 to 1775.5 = 128.5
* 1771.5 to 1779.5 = 139.3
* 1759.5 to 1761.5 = 72.48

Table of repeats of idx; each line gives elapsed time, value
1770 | 107.9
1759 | 72.3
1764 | 76.89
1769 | 102.1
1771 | 110.7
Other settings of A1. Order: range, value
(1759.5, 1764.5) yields 73.4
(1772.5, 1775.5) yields 125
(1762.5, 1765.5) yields 79.5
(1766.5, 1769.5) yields 93.2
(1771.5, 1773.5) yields 117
